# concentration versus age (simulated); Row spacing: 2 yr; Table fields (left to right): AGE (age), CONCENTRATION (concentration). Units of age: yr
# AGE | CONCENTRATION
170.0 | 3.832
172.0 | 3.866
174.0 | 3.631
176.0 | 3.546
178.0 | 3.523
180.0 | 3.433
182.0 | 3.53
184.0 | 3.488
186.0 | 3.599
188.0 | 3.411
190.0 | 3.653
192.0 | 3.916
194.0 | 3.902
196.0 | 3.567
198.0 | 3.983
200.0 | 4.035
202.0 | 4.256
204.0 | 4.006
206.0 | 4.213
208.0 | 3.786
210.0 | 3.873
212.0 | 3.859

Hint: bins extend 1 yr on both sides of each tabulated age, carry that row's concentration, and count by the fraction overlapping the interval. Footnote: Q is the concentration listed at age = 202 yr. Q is 4.256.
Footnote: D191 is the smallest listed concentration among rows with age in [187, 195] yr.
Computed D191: 3.411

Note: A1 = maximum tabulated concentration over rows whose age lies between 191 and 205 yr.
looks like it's 4.256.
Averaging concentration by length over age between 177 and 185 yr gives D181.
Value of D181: 3.49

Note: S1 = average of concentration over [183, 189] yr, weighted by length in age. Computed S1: 3.5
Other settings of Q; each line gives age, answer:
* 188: 3.411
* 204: 4.006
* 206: 4.213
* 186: 3.599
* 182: 3.53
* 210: 3.873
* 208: 3.786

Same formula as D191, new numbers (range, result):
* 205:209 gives 3.786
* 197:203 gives 3.983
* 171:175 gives 3.631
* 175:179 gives 3.523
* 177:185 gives 3.433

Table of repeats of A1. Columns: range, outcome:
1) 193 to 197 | 3.902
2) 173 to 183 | 3.631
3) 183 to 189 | 3.599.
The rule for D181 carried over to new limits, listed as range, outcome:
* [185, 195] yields 3.7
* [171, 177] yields 3.68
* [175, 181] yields 3.5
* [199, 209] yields 4.06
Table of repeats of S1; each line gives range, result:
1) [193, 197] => 3.73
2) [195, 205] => 3.97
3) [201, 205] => 4.13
